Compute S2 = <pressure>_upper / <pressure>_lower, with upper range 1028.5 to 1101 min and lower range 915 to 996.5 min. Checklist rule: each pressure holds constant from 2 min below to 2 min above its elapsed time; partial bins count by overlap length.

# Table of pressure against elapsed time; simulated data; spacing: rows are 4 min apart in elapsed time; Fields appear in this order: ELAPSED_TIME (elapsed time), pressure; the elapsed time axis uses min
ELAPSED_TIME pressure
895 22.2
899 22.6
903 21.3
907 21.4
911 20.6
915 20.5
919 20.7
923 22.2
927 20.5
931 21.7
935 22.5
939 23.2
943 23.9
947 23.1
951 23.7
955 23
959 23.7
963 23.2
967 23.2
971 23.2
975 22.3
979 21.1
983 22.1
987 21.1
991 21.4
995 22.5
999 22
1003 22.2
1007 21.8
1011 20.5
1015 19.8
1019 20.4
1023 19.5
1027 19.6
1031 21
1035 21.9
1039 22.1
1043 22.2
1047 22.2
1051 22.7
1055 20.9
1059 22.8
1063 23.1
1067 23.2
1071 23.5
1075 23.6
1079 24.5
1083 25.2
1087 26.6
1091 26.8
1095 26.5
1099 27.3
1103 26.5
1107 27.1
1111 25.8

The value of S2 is 1.06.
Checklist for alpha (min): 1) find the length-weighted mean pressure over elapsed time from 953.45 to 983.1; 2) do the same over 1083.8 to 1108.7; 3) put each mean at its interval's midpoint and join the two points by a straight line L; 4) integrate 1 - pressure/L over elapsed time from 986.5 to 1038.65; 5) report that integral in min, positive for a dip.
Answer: 6.55 min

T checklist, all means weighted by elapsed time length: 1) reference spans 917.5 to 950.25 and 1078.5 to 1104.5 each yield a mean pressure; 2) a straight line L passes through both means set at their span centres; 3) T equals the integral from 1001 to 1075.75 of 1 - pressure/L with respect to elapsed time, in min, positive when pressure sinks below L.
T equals 9.7 min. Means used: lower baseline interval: 22.3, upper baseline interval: 26.3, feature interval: 21.7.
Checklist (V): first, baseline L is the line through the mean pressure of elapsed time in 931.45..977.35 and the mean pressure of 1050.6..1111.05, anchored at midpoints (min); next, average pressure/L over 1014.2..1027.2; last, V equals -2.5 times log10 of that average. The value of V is 0.21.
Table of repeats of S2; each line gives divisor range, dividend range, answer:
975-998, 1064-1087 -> 1.11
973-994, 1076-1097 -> 1.19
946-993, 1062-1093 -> 1.09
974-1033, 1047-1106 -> 1.16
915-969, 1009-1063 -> 0.94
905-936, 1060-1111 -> 1.19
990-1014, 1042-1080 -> 1.05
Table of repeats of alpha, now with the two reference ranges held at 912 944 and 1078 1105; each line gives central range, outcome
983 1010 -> 2.12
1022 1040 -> 2.77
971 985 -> 0.68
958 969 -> -0.28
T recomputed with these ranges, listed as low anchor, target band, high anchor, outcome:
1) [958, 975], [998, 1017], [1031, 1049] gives 1.09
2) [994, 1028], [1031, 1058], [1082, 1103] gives 1.47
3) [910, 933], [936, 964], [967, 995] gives -2.43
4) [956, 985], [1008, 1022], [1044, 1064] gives 1.36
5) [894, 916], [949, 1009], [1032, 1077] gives -1.25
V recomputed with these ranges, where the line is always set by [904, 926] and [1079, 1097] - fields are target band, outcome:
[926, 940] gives -0.020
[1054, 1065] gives 0.131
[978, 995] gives 0.076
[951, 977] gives -0.032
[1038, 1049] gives 0.121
